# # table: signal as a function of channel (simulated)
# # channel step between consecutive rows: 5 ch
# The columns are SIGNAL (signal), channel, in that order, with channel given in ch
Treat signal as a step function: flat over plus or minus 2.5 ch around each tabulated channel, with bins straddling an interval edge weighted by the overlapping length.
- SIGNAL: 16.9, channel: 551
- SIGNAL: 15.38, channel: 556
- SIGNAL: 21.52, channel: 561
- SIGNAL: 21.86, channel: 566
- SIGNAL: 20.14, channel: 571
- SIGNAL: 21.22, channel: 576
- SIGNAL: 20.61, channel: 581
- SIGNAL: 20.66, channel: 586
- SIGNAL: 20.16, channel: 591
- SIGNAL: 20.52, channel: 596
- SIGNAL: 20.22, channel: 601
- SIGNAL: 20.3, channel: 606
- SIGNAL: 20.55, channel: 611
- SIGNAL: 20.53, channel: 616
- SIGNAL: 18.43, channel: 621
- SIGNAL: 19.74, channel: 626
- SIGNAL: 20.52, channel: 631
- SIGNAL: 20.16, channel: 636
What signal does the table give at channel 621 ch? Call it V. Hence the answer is 18.43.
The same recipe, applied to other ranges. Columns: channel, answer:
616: 20.53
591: 20.16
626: 19.74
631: 20.52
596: 20.52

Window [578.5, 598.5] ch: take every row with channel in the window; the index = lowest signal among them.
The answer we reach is 20.16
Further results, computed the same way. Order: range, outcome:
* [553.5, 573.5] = 15.38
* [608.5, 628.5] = 18.43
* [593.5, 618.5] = 20.22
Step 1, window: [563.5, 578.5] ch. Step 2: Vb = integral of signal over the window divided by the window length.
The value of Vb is 21.1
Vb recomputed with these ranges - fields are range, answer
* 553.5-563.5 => 18.4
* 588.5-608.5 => 20.3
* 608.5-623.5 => 19.8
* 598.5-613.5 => 20.4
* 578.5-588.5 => 20.6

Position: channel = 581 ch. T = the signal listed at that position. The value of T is 20.61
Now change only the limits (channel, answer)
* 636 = 20.16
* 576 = 21.22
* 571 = 20.14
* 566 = 21.86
